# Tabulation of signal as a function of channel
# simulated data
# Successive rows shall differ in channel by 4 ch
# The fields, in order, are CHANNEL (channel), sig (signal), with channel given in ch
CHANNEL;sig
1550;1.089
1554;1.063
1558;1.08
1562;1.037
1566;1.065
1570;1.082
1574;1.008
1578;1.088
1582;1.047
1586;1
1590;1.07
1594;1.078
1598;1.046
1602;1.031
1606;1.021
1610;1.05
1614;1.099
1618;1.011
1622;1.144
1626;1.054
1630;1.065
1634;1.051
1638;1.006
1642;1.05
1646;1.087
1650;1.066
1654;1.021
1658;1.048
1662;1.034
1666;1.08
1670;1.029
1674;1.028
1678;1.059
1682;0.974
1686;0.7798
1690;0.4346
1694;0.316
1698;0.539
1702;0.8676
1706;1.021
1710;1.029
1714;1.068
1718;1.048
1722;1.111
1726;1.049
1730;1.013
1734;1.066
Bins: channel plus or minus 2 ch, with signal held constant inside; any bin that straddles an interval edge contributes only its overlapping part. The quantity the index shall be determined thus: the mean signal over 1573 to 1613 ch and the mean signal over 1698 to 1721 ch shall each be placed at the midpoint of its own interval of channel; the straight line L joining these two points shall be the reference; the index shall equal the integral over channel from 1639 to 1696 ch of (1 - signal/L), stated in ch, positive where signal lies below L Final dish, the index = 4.0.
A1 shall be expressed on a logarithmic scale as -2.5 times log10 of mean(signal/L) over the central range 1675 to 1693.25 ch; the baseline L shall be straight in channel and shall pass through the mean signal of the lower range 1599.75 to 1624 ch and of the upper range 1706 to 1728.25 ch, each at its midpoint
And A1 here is 0.32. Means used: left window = 1.06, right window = 1.06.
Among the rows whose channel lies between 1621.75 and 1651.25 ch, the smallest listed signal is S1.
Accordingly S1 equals 1.006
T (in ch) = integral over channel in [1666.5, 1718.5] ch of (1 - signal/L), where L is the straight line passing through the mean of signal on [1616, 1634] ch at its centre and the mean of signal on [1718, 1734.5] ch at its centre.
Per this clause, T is 9.74 ch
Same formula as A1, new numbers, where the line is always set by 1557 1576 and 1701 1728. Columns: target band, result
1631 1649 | -0.01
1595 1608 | 0.01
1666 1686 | 0.04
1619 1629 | -0.04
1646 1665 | -0.01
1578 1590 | 0.01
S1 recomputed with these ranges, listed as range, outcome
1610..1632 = 1.011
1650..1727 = 0.316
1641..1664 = 1.021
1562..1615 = 1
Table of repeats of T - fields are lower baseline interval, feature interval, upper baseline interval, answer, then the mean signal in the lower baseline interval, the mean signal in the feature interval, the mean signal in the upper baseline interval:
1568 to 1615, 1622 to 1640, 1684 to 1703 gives -3.9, 1.05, 1.06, 0.573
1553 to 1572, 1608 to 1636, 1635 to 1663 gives -0.4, 1.07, 1.07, 1.05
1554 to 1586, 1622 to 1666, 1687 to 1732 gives -4.7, 1.05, 1.05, 0.861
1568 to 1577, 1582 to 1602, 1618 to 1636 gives 0.2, 1.05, 1.05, 1.07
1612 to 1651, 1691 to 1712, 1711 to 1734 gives 6.3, 1.06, 0.739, 1.06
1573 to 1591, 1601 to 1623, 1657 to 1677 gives -0.3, 1.04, 1.06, 1.04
